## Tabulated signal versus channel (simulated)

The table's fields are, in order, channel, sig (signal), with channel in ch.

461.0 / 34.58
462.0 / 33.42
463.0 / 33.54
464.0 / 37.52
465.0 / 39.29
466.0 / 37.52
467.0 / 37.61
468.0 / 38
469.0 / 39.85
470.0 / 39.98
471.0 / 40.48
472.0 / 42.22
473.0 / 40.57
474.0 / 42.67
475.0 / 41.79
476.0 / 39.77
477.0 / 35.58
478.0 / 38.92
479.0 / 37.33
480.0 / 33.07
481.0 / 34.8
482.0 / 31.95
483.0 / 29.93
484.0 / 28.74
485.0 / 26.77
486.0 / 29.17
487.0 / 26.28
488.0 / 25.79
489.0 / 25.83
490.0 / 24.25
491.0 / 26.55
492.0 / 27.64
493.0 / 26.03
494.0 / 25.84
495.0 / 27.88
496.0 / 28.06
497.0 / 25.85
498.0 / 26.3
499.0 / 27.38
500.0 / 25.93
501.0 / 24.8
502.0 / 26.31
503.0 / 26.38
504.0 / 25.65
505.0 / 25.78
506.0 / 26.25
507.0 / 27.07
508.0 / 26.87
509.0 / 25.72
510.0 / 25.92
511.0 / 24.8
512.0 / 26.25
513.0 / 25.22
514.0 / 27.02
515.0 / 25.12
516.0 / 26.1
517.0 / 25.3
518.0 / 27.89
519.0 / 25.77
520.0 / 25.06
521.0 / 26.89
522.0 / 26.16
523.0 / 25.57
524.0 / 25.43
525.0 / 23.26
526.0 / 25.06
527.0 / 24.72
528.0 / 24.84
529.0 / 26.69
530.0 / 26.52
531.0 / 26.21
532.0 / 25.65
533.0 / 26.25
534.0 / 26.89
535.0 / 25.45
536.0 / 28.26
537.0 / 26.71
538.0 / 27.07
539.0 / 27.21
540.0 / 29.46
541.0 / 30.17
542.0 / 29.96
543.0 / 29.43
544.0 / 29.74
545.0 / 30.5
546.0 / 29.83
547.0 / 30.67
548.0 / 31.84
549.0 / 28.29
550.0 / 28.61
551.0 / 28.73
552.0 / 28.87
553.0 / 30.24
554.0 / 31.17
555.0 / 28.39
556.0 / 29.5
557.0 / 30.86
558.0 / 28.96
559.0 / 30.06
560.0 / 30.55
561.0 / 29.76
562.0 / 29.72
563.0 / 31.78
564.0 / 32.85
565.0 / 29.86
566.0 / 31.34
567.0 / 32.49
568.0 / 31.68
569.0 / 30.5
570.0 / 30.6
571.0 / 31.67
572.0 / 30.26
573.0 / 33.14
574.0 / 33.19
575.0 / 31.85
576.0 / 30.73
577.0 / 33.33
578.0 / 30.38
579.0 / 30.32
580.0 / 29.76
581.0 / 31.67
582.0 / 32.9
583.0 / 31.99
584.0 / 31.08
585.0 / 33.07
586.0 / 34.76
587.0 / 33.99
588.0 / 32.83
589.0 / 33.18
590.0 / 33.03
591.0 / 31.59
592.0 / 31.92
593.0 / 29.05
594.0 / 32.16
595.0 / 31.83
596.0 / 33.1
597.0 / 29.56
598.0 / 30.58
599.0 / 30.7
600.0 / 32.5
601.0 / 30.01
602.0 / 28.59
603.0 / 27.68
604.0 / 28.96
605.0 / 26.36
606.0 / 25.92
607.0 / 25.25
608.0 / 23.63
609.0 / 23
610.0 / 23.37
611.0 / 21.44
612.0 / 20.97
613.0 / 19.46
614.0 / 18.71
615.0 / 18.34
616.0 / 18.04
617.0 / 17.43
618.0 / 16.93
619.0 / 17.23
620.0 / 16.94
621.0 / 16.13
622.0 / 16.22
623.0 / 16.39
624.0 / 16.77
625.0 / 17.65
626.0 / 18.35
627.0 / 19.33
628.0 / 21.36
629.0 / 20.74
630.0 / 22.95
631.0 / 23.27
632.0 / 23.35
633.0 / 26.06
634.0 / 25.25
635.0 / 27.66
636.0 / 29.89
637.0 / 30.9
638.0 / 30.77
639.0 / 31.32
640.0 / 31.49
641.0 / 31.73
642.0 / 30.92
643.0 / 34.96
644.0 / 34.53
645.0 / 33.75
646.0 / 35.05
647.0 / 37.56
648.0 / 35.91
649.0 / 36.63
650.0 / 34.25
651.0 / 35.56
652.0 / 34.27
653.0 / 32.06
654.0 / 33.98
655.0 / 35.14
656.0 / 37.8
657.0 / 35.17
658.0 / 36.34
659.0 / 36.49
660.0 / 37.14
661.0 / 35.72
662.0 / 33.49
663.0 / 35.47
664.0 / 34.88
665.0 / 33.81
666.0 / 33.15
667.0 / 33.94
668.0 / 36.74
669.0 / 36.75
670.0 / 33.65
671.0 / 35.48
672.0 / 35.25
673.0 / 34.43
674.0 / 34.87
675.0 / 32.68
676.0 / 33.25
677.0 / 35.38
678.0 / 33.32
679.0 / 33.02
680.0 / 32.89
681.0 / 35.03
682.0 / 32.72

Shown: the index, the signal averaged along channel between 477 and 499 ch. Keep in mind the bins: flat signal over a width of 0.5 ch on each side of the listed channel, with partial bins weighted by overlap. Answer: 29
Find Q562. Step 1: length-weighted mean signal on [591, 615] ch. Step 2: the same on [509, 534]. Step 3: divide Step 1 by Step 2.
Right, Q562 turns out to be 1.05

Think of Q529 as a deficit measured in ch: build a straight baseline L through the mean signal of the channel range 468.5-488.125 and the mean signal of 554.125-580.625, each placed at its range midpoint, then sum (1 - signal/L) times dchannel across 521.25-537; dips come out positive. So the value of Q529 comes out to 3.4 ch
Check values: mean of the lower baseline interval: 35.5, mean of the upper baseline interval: 30.9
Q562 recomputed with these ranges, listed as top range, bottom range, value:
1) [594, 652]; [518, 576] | 0.91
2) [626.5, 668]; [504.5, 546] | 1.20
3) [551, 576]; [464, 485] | 0.83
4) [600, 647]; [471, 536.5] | 0.86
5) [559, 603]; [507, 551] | 1.17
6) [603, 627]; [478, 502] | 0.72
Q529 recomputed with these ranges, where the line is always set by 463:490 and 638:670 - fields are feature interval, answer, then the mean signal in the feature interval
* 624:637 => 4.36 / 23.1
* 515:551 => 8.00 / 27.2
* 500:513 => 3.39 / 26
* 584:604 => 1.90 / 31.5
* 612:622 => 4.88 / 17.8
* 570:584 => 1.33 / 31.6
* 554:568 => 1.76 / 30.5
